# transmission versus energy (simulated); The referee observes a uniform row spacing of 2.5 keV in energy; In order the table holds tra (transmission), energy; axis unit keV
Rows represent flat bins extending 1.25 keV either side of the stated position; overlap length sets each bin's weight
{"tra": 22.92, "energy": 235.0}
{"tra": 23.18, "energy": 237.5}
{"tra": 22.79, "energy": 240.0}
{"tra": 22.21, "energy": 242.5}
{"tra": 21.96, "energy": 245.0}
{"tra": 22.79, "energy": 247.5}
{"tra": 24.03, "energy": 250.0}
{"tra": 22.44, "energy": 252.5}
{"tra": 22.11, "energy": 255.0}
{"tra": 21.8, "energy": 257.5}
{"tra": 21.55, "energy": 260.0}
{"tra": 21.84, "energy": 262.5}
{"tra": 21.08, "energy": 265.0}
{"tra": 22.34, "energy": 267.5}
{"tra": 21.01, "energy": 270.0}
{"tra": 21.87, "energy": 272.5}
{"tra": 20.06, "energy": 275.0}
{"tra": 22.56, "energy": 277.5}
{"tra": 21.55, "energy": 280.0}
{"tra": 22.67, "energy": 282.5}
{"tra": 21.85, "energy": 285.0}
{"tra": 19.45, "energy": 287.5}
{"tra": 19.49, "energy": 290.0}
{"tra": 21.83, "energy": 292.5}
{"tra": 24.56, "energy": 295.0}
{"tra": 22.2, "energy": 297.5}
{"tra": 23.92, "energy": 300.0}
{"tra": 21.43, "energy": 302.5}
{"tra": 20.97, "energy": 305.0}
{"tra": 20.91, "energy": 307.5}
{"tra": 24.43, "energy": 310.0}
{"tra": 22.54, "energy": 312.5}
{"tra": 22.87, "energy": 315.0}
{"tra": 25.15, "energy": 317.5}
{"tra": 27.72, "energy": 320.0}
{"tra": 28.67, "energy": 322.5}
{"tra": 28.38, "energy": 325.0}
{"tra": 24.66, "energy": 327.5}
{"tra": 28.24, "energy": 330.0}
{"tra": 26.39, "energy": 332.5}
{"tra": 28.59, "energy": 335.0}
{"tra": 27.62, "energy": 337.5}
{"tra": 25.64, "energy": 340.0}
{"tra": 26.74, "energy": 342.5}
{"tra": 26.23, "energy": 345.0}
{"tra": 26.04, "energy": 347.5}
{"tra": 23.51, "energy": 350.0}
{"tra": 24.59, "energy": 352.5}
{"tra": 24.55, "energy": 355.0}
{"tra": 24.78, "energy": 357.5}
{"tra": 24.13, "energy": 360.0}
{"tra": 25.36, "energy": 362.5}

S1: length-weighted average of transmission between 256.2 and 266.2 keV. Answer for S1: 21.6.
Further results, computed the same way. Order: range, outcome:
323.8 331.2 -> 27.1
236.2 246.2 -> 22.5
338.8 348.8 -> 26.2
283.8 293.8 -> 20.7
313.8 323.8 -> 26.1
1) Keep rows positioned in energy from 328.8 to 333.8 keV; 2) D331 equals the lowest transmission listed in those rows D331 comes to 26.39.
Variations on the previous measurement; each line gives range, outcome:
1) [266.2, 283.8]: 20.06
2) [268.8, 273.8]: 21.01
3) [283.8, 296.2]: 19.45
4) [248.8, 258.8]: 21.8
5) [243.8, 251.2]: 21.96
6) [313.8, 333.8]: 22.87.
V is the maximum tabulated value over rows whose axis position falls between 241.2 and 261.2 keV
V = 24.03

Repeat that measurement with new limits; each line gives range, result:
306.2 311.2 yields 24.43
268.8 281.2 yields 22.56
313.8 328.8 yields 28.67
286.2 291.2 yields 19.49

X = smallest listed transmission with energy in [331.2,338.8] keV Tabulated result 26.39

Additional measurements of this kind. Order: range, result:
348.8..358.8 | 23.51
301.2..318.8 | 20.91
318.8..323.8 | 27.72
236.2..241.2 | 22.79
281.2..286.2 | 21.85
